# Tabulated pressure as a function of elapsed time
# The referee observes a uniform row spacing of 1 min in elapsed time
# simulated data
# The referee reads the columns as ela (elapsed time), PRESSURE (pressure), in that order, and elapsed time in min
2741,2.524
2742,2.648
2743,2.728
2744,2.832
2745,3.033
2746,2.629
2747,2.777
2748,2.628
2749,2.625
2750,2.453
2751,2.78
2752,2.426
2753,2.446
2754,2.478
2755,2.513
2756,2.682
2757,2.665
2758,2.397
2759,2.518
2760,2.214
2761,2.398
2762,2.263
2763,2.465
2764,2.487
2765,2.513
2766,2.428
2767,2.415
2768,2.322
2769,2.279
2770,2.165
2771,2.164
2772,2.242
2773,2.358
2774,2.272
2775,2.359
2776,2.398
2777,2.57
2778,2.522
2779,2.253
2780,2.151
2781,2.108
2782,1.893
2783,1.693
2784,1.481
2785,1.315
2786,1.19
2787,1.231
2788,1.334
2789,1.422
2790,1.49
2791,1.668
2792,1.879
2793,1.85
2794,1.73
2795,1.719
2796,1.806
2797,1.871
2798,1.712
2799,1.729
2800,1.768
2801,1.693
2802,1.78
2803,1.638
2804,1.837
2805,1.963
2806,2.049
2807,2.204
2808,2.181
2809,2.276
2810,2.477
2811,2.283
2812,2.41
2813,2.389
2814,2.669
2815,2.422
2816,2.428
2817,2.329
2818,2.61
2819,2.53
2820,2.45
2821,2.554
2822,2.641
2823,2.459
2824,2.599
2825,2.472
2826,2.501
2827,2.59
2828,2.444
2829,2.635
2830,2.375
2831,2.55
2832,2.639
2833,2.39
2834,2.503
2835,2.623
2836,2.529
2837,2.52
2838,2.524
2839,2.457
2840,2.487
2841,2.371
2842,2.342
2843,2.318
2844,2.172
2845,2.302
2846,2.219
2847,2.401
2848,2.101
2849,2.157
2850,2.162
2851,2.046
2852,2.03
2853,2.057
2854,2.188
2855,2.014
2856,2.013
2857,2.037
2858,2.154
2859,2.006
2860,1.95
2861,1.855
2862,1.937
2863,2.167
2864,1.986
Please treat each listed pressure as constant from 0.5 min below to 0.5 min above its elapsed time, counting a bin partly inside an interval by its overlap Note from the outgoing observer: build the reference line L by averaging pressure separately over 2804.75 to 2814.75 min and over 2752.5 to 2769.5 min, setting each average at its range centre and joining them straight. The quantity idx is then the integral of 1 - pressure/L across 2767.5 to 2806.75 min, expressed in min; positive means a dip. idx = 7.8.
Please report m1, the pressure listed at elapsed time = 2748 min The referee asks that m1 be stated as 2.628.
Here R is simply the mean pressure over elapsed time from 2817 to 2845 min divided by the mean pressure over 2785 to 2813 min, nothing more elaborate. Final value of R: 1.36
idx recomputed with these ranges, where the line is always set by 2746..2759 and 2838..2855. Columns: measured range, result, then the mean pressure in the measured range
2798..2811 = 2.3 min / 1.97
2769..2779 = 0.7 min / 2.33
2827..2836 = -0.9 min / 2.52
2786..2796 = 3.5 min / 1.58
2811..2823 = -0.7 min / 2.48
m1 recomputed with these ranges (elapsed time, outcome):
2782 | 1.893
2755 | 2.513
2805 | 1.963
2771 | 2.164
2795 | 1.719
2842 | 2.342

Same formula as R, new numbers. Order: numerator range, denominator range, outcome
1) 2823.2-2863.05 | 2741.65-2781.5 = 0.93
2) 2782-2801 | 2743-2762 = 0.63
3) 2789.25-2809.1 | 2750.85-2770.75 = 0.75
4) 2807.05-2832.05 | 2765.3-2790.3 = 1.23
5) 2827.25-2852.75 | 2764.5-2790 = 1.17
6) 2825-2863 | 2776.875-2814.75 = 1.21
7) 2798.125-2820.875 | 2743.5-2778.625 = 0.88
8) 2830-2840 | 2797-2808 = 1.36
